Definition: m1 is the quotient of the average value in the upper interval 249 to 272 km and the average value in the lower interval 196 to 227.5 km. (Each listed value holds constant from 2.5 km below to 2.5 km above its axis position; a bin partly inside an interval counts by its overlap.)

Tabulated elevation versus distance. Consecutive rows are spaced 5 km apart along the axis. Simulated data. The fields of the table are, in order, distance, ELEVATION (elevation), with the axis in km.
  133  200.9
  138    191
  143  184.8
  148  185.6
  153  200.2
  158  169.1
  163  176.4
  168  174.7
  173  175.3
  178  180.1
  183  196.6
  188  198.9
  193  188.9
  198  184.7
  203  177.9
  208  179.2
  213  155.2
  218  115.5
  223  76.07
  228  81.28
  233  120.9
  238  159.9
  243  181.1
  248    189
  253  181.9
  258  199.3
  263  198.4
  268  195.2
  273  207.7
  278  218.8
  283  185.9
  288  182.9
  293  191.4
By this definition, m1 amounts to 1.4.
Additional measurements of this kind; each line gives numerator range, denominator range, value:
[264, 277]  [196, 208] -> 1.12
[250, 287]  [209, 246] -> 1.52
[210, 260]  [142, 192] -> 0.79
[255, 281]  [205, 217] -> 1.26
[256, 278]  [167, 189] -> 1.09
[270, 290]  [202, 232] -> 1.56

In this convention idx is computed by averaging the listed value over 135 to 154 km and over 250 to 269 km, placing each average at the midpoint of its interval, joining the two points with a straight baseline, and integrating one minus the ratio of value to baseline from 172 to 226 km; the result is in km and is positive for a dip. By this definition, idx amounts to 7.4 km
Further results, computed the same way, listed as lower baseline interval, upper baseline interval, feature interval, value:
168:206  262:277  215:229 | 7.1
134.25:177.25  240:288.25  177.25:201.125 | -0.5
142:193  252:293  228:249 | 4.5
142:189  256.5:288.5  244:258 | 0.6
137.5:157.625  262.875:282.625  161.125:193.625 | 1.3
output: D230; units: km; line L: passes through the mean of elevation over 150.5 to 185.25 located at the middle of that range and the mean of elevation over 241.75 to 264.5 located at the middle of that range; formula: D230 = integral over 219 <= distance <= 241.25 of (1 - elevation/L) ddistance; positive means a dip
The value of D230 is 8.9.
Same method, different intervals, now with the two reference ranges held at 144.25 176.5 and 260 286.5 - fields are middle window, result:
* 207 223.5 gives 4.87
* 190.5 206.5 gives 0.31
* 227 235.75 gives 3.94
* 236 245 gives 1.12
